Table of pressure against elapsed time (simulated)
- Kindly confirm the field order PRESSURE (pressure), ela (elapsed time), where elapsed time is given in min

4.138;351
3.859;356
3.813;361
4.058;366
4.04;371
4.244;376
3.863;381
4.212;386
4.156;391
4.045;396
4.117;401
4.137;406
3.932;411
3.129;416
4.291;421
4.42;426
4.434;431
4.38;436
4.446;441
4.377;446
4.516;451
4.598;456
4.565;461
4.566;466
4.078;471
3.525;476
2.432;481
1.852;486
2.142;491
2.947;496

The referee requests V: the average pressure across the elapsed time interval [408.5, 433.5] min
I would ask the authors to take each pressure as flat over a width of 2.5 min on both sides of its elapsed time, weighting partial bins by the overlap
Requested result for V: 4.04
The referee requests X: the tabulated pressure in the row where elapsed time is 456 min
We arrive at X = 4.598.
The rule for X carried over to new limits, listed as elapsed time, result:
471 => 4.078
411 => 3.932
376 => 4.244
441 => 4.446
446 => 4.377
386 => 4.212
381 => 3.863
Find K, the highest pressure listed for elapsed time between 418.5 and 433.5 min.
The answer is 4.434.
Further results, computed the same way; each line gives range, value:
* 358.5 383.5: 4.244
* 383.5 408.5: 4.212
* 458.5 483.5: 4.566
